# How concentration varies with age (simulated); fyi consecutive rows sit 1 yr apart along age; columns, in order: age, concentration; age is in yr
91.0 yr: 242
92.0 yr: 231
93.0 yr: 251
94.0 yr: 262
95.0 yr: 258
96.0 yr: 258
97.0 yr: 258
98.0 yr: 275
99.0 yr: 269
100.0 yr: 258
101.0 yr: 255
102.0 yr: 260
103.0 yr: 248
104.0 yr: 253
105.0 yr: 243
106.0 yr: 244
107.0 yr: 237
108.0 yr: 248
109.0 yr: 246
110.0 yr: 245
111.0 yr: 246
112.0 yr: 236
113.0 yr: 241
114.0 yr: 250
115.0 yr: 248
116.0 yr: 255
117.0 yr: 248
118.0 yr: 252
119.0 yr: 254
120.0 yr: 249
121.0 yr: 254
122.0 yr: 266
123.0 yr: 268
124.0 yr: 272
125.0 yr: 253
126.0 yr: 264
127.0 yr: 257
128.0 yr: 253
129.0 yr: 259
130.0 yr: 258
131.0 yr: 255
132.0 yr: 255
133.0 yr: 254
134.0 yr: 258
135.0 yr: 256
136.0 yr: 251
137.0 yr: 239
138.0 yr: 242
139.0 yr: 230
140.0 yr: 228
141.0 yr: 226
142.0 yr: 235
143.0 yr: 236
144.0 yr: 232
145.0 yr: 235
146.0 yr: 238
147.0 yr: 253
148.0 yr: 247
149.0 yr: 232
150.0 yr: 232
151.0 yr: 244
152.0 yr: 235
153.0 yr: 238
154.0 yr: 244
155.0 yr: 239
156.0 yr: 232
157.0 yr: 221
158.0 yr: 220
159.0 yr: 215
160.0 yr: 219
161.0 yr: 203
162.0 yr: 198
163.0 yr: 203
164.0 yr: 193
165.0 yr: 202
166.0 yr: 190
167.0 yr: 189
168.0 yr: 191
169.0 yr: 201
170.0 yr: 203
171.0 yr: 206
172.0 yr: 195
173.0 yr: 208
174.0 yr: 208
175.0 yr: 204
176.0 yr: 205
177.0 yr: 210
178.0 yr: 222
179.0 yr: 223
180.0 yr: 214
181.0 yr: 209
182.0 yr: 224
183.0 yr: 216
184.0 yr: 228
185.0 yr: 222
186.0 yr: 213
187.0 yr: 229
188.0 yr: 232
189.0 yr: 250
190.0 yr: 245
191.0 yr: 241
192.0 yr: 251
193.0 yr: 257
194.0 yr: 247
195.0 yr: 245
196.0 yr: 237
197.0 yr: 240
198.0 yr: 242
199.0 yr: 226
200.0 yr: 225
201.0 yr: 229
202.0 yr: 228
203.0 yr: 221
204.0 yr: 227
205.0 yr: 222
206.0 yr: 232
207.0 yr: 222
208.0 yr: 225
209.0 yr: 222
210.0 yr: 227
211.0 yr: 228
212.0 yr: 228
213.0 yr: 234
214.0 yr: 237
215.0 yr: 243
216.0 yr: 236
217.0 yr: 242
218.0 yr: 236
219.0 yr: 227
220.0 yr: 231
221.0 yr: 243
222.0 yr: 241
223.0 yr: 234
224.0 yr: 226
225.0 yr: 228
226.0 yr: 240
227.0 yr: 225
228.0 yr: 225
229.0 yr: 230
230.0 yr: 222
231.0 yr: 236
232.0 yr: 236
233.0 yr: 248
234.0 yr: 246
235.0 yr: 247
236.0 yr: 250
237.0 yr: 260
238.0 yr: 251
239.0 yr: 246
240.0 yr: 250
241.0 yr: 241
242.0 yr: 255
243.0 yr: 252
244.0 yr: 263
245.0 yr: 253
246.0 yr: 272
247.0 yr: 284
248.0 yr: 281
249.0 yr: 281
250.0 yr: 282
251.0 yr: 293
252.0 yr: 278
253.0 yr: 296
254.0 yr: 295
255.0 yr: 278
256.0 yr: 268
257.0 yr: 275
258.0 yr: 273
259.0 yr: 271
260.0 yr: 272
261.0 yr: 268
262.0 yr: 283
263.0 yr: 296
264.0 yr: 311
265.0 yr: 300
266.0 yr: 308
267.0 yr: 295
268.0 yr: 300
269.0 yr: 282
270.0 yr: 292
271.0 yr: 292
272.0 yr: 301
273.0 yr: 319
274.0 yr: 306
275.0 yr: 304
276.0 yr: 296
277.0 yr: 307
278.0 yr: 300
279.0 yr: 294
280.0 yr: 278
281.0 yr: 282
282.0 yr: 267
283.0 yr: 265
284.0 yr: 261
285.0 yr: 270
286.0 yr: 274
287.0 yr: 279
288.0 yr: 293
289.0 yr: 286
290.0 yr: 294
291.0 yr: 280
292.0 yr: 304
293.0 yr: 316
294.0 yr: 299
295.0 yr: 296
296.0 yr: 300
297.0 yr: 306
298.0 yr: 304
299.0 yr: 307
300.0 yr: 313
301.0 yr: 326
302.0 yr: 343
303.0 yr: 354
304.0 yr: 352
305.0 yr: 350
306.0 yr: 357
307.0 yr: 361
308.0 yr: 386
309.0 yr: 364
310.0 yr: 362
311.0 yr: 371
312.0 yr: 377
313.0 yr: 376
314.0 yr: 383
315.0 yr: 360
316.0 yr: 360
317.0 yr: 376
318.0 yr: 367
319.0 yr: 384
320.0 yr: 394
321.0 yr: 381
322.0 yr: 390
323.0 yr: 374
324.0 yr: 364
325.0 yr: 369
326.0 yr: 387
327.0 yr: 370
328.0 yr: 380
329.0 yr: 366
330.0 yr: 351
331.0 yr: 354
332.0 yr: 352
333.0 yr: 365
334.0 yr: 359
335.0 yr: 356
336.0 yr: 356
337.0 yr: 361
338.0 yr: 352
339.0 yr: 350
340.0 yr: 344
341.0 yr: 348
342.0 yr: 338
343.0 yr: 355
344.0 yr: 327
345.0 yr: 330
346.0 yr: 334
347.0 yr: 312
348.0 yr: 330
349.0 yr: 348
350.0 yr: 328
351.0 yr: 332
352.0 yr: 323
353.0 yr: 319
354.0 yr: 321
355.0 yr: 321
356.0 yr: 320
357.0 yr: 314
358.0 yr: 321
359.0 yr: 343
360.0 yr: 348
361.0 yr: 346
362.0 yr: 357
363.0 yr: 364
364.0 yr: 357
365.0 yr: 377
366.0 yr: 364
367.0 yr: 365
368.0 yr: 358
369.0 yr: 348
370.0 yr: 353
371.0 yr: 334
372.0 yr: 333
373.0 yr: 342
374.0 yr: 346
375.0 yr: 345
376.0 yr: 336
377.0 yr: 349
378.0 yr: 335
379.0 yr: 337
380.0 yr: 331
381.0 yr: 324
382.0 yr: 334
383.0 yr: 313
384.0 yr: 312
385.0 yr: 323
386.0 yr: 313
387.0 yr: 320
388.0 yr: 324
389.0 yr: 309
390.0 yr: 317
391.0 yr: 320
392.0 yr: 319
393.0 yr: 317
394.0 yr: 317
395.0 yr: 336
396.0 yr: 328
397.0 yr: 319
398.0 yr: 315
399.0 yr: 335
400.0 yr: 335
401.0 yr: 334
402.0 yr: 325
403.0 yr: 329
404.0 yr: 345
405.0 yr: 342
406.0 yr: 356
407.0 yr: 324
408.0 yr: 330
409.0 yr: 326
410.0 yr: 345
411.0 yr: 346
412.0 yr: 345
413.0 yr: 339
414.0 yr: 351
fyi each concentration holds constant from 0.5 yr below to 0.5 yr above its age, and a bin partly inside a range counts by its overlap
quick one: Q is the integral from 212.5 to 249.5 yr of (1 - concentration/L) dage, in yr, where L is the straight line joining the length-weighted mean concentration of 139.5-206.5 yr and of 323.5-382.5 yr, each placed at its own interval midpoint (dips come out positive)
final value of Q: 2.6 yr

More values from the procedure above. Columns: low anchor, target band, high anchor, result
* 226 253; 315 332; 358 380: -3.05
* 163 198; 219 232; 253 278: 1.30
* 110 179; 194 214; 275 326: 2.94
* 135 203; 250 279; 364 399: -1.86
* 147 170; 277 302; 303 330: 3.78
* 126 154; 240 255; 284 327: 1.64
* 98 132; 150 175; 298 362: 5.65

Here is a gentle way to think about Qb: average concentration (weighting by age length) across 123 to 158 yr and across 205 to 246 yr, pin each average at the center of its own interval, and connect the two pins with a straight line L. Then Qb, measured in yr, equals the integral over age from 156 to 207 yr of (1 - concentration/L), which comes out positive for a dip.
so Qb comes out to 4.5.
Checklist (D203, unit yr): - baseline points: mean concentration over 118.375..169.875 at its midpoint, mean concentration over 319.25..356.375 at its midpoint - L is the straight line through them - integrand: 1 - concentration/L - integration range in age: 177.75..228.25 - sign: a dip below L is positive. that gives 7.3 yr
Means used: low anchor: 235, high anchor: 351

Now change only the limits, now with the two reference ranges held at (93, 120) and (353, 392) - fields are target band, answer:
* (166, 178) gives 3.1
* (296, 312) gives -1.5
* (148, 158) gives 1.2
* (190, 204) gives 2.1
